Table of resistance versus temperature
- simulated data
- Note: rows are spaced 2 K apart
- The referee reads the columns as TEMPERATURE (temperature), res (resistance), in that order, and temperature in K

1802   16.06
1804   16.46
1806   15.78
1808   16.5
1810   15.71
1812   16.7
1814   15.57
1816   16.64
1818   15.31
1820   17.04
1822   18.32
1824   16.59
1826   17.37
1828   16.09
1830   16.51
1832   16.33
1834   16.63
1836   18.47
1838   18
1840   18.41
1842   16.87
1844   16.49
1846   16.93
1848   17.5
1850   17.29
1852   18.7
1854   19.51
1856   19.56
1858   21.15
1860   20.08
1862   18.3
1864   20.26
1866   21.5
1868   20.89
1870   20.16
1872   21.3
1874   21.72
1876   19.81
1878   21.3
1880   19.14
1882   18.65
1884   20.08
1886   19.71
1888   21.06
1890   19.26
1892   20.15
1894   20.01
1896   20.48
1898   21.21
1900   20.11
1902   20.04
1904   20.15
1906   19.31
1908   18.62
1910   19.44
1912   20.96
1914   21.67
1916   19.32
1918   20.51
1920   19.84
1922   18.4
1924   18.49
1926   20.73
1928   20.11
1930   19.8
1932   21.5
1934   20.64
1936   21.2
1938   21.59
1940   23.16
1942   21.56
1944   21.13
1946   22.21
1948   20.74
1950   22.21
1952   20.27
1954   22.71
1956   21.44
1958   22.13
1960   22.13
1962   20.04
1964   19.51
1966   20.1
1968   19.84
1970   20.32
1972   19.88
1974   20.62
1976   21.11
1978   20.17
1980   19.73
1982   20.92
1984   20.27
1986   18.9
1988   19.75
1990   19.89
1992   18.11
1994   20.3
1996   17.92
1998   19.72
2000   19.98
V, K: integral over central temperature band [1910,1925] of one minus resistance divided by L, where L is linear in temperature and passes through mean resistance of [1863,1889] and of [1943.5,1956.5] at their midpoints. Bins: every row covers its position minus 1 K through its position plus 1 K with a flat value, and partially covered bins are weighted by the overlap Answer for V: 0.85 K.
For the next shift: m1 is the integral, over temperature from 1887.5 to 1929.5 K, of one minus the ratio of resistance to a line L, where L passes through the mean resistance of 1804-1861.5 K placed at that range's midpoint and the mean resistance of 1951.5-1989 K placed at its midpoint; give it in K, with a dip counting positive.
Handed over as -2.0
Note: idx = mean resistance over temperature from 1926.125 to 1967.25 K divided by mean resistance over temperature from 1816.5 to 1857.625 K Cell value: 1.2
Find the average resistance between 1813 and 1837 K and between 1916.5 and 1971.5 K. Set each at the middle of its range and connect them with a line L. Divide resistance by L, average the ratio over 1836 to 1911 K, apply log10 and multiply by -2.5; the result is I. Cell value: -0.07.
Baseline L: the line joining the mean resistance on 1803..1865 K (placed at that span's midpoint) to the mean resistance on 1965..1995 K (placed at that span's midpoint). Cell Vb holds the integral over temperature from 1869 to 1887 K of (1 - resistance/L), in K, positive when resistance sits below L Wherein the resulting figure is -2.0 K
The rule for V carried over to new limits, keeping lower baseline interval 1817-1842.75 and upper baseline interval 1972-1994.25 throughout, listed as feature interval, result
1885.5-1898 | -1.4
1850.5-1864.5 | -1.6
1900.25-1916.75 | -1.2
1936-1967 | -3.2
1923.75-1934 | -0.7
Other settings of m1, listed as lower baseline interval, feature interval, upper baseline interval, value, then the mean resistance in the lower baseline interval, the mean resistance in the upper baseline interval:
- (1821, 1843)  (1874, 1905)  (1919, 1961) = -1.4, 17.2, 21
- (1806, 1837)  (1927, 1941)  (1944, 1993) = -1.1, 16.6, 20.6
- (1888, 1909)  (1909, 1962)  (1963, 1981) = -2.2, 20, 20.1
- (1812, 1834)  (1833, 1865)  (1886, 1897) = -0.8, 16.6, 20.1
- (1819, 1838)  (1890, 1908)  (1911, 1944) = -0.4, 17.1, 20.6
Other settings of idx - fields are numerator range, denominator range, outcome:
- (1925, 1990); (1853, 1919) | 1.03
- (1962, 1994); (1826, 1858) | 1.13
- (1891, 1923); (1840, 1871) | 1.05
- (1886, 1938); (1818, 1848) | 1.18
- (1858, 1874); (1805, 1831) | 1.24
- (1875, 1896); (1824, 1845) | 1.17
